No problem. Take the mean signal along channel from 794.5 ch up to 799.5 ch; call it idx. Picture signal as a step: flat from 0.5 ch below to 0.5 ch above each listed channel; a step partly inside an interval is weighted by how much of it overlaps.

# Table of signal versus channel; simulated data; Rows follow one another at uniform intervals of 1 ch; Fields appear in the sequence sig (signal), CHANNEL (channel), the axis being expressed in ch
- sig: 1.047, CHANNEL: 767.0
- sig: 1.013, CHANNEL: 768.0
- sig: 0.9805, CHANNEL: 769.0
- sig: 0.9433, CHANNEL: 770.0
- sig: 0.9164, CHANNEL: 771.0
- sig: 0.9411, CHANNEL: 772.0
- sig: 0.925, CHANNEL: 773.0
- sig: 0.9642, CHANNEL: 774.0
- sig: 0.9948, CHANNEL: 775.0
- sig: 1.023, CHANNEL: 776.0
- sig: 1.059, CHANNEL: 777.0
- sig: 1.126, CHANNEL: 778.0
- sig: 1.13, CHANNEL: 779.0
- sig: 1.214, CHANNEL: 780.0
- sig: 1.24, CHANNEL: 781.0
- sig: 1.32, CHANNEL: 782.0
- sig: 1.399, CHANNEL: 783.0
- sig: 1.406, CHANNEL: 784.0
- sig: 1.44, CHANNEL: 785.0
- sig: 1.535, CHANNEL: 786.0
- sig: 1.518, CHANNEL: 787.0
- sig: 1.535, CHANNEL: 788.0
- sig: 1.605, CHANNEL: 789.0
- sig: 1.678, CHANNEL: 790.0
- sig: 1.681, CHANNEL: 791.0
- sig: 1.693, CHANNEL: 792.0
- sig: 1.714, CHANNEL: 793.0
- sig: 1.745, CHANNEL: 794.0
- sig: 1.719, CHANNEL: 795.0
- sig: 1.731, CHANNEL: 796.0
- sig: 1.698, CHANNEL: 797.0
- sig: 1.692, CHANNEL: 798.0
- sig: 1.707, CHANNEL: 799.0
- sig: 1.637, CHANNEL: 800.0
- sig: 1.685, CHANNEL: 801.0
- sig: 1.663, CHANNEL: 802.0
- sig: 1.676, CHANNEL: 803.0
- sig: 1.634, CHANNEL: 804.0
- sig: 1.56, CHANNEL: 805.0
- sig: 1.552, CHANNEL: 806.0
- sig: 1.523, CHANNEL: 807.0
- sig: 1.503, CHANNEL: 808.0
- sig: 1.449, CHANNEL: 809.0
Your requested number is 1.71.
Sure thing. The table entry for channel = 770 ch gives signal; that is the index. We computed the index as 0.9433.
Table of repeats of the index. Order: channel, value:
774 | 0.9642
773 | 0.925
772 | 0.9411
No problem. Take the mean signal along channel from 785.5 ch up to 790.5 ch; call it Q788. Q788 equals 1.57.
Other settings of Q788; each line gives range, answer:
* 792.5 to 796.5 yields 1.73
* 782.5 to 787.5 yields 1.46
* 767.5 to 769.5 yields 0.997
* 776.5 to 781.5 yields 1.15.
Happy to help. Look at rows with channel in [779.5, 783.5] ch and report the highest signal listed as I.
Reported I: 1.399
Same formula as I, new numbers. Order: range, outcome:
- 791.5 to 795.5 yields 1.745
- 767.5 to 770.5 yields 1.013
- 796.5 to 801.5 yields 1.707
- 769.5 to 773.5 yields 0.9433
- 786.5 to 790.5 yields 1.678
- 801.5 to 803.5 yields 1.676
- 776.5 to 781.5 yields 1.24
